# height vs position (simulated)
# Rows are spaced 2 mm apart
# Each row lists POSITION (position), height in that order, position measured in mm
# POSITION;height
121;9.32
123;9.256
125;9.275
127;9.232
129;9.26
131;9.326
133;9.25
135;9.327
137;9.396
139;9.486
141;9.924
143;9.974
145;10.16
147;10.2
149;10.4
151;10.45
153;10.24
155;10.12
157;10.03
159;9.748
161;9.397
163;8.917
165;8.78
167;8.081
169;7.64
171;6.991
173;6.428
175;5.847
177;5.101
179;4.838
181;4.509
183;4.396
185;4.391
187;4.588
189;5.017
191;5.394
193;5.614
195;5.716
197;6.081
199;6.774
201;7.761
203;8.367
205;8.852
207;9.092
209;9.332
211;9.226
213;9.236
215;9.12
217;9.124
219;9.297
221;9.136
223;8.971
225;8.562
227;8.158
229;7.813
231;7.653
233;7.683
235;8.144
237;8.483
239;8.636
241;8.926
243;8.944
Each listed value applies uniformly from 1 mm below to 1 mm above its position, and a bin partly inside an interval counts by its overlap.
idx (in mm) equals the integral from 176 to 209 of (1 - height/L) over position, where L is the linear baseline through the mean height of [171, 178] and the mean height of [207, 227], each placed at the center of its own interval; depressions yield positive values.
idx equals 5.6 mm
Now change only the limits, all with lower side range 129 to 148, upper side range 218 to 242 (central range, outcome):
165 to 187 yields 7.9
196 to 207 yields 1.4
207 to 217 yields -0.6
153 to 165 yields -0.3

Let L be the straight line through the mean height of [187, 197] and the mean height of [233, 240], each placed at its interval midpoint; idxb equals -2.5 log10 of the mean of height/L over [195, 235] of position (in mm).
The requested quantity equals -0.214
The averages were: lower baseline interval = 5.42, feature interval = 8.36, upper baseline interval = 8.32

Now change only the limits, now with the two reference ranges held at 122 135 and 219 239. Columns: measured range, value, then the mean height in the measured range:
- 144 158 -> -0.131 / 10.2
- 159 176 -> 0.135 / 7.88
